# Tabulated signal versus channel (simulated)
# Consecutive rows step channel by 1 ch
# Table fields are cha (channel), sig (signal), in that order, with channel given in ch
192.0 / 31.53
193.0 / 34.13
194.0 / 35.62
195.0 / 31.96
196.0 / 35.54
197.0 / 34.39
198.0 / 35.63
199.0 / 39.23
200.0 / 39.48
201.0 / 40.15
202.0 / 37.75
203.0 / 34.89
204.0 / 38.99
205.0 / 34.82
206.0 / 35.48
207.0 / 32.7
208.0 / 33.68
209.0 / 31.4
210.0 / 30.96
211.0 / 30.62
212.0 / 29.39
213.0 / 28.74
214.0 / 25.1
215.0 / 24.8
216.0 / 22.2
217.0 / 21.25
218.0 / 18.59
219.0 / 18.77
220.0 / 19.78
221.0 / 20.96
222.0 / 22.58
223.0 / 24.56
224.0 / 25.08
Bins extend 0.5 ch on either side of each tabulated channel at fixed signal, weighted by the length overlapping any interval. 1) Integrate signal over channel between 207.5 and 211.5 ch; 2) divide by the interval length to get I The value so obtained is 31.7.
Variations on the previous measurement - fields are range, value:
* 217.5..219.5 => 18.7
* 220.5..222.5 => 21.8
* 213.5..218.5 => 22.4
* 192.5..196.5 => 34.3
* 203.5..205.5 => 36.9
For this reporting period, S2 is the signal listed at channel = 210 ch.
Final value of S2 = 30.96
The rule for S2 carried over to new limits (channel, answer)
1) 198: 35.63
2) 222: 22.58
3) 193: 34.13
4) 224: 25.08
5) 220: 19.78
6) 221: 20.96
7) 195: 31.96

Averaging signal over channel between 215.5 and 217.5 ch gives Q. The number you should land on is 21.7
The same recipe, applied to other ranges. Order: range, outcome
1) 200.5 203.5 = 37.6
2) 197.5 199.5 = 37.4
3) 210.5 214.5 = 28.5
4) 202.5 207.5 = 35.4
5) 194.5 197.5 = 34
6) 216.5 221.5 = 19.9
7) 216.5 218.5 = 19.9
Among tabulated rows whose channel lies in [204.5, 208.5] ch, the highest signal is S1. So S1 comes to 35.48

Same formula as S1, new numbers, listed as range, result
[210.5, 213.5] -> 30.62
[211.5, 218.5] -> 29.39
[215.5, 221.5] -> 22.2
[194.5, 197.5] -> 35.54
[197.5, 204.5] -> 40.15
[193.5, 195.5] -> 35.62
